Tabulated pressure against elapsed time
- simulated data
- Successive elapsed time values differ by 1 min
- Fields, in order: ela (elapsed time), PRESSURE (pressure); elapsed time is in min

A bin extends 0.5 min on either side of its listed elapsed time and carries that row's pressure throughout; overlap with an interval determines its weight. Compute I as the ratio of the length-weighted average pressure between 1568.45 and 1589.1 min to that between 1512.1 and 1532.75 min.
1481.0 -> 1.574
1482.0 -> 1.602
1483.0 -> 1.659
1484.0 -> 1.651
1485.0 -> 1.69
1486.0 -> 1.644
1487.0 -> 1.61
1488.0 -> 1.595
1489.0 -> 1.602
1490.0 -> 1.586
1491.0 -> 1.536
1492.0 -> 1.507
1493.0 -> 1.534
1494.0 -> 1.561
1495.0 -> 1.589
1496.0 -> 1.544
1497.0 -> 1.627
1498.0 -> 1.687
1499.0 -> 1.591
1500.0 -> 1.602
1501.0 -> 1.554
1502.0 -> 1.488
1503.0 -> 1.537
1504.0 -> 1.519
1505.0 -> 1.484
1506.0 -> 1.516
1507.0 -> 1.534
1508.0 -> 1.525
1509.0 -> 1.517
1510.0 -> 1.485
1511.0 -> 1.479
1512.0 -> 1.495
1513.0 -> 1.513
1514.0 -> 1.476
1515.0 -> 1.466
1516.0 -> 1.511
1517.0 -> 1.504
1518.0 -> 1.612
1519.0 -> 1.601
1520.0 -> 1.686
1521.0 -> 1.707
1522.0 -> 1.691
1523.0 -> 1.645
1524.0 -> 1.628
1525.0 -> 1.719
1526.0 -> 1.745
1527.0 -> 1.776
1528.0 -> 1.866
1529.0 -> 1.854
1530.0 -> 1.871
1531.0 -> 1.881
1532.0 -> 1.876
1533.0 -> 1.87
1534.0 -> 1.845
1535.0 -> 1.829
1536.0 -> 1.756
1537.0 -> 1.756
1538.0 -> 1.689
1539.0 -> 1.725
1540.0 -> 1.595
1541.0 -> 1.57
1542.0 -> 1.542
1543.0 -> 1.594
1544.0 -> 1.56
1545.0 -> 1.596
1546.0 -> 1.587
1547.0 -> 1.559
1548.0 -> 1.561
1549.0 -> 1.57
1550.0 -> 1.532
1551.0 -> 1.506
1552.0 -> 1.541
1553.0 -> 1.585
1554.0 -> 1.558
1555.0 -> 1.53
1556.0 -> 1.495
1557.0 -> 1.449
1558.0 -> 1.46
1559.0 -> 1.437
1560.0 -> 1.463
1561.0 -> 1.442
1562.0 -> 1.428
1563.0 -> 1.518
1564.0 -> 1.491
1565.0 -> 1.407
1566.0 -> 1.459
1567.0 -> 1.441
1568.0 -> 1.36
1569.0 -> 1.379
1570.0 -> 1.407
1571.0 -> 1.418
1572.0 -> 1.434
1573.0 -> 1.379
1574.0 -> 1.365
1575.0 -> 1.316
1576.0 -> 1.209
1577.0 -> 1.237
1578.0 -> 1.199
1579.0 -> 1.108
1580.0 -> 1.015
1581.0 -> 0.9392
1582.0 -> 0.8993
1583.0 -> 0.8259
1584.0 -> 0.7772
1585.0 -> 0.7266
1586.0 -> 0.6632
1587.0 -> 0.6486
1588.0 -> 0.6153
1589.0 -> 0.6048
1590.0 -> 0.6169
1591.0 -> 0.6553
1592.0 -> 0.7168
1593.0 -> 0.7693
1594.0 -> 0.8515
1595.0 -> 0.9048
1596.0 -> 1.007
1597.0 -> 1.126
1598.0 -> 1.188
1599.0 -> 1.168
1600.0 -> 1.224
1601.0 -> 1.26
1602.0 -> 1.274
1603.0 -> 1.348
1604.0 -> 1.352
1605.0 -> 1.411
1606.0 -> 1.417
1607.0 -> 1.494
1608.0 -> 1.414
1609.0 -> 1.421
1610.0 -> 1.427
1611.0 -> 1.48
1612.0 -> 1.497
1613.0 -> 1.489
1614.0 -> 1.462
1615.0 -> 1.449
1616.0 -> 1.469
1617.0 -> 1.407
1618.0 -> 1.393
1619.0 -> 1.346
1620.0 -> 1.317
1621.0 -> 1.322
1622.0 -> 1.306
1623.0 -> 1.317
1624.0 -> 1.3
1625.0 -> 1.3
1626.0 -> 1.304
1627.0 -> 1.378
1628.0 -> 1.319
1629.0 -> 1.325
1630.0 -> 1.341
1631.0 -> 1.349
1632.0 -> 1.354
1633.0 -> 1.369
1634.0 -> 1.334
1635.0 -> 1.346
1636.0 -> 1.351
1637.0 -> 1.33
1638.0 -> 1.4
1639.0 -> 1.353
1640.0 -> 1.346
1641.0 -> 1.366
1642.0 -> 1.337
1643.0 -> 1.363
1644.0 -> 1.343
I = 0.63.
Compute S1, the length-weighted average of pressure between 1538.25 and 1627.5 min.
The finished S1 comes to 1.3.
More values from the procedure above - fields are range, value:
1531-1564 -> 1.6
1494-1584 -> 1.52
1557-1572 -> 1.44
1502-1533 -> 1.63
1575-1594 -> 0.858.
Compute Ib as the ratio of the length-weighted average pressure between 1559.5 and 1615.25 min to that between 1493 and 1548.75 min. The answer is 0.7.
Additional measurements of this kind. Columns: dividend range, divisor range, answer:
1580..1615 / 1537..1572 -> 0.71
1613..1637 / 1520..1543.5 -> 0.78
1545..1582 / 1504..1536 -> 0.85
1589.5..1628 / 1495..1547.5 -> 0.77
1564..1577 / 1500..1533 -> 0.85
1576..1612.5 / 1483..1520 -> 0.68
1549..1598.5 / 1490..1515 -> 0.77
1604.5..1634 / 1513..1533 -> 0.82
